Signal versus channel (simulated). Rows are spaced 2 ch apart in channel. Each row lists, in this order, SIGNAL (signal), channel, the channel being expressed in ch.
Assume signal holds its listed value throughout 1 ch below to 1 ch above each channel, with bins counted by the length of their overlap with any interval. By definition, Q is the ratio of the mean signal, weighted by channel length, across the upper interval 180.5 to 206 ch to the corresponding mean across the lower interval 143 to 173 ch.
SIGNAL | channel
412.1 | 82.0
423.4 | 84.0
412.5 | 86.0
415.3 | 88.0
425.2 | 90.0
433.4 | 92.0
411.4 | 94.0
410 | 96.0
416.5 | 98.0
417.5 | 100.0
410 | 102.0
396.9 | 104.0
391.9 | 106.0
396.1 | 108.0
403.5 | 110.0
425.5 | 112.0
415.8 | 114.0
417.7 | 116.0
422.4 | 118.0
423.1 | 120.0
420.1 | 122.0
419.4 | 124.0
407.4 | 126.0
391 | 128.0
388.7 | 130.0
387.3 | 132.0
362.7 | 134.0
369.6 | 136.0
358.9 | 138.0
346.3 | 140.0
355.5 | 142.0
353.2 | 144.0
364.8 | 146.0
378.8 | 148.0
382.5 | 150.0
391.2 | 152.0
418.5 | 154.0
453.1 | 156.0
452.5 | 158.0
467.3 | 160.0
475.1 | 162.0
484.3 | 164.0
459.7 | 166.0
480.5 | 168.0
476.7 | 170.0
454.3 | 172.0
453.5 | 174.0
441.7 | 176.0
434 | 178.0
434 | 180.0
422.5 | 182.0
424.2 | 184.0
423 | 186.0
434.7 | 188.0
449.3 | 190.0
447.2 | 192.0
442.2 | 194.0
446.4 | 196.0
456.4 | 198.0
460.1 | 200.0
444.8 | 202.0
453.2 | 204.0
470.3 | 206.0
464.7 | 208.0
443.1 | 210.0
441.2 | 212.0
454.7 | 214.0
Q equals 1.0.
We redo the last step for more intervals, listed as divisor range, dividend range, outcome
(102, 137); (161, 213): 1.12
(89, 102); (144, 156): 0.93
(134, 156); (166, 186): 1.19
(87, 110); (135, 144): 0.87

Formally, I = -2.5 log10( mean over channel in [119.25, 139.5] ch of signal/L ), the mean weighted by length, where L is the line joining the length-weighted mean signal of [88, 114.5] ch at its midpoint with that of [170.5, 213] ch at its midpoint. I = 0.08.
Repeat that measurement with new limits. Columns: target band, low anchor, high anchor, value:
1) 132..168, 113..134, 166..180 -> 0.072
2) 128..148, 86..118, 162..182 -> 0.185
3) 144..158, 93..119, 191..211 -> 0.083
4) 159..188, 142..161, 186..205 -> -0.066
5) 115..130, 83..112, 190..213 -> 0.023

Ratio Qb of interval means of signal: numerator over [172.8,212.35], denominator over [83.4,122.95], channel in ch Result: 1.07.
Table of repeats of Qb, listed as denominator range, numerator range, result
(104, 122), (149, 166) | 1.07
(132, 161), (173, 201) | 1.13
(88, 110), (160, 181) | 1.12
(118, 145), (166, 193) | 1.16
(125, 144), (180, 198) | 1.17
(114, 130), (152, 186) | 1.09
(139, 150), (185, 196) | 1.22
